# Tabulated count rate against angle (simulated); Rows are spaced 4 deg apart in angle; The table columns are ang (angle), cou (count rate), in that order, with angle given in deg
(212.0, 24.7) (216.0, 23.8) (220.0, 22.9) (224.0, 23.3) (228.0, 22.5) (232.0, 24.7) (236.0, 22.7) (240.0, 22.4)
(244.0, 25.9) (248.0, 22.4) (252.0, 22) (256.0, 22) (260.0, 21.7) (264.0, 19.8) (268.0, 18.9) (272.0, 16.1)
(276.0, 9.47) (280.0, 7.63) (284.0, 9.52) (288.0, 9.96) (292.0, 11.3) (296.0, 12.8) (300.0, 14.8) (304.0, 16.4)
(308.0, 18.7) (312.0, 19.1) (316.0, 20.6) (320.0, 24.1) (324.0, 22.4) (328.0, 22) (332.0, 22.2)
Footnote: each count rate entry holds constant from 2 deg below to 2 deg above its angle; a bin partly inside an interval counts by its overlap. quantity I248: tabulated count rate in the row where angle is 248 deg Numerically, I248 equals 22.4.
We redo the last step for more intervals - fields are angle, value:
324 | 22.4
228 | 22.5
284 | 9.52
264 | 19.8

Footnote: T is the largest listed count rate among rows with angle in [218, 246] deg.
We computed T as 25.9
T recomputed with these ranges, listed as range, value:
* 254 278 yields 22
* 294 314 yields 19.1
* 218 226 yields 23.3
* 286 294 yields 11.3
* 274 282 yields 9.47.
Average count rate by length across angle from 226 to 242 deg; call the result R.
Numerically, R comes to 23.1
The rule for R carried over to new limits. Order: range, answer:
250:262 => 21.9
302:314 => 18.1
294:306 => 14.7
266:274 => 17.5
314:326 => 22.4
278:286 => 8.57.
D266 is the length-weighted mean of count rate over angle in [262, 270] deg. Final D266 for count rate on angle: 19.4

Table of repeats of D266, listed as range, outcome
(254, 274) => 19.7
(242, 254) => 23.4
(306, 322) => 20.6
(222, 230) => 22.9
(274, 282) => 8.55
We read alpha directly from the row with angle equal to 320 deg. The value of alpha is 24.1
